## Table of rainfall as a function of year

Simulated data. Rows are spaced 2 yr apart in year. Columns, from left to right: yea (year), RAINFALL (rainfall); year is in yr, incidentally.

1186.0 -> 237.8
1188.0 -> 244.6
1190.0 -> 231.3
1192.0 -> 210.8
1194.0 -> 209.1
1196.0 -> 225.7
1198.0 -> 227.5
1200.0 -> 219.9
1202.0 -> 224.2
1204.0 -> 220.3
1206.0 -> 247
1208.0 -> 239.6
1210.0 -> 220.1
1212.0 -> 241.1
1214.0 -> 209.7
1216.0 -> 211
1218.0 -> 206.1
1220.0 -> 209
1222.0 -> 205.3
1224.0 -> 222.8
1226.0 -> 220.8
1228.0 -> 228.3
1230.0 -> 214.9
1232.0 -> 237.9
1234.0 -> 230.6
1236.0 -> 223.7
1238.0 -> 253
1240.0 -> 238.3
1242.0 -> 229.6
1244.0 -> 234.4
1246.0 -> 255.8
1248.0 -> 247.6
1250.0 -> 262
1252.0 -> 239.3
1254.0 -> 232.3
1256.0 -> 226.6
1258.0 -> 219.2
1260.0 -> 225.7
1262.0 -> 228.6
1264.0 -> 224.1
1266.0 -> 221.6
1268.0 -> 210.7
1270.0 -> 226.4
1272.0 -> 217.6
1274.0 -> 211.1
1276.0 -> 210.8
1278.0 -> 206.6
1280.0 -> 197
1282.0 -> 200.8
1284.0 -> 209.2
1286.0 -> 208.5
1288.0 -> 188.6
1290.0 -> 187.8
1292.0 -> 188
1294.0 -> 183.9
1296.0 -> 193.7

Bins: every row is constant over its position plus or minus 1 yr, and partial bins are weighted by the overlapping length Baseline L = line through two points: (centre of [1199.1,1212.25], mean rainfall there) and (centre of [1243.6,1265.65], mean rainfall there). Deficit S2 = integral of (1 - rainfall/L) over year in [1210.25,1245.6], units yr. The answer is 1.1 yr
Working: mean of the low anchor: 230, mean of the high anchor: 236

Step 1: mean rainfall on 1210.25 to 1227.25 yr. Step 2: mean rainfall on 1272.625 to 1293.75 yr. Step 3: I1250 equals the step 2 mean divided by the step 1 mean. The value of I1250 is 0.93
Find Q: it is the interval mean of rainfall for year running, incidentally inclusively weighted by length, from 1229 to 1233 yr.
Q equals 226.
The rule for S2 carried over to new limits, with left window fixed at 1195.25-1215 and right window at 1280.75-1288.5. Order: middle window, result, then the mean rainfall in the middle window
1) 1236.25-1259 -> -2.67 yr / 239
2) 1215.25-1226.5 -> 0.52 yr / 212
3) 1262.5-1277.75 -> -0.75 yr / 217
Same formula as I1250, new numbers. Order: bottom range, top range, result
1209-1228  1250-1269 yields 1.05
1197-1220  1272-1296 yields 0.89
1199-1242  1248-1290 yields 0.97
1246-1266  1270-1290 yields 0.88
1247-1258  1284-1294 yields 0.81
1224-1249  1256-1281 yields 0.93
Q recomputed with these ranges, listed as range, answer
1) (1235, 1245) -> 236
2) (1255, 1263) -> 225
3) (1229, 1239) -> 232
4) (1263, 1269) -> 219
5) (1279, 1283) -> 199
